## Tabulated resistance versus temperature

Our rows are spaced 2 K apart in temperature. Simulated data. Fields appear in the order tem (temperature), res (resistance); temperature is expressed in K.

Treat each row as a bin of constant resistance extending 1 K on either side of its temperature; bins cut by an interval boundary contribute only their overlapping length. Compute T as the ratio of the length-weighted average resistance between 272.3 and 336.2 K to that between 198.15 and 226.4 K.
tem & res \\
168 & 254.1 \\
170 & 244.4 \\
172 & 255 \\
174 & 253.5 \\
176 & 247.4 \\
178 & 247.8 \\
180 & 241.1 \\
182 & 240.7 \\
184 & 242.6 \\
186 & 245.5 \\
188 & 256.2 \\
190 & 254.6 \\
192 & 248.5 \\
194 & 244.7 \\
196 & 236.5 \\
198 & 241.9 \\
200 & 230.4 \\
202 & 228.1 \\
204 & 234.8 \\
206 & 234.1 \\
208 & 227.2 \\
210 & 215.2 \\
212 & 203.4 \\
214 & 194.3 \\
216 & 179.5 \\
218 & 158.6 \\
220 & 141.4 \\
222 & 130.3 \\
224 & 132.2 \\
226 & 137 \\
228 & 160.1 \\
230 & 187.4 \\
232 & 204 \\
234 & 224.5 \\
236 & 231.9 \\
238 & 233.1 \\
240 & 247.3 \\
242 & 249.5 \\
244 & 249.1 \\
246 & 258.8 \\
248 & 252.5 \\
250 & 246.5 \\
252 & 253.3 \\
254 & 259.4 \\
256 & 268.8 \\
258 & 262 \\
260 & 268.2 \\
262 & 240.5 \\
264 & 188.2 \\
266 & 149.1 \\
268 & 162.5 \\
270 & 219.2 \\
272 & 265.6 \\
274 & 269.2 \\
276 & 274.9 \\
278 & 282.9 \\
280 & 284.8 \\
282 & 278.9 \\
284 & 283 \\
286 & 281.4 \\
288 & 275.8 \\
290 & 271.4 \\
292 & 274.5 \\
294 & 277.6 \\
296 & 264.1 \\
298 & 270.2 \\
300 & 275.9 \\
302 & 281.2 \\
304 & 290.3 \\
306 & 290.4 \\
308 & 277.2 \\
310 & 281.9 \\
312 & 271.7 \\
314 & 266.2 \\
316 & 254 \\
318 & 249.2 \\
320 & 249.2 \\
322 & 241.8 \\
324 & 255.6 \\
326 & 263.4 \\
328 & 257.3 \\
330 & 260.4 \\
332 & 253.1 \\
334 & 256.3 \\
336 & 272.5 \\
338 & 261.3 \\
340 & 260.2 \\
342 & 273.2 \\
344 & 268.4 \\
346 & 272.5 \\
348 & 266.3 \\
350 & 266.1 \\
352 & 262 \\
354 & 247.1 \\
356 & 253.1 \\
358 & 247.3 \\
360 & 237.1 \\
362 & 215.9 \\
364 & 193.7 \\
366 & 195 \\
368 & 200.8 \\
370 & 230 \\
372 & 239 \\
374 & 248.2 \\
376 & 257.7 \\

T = 1.4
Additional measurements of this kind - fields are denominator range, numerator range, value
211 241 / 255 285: 1.34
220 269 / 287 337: 1.24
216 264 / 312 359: 1.20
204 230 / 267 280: 1.39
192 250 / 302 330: 1.26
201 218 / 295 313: 1.32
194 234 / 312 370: 1.28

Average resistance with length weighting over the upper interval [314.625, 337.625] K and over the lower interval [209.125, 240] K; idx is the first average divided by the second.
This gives 1.39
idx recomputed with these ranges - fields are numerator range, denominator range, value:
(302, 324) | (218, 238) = 1.53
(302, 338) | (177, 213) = 1.11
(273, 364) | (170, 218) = 1.14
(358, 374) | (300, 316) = 0.79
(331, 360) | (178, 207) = 1.08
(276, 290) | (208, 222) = 1.54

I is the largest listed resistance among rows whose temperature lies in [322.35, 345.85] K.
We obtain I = 273.2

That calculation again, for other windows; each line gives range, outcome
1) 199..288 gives 284.8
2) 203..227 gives 234.8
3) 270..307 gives 290.4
